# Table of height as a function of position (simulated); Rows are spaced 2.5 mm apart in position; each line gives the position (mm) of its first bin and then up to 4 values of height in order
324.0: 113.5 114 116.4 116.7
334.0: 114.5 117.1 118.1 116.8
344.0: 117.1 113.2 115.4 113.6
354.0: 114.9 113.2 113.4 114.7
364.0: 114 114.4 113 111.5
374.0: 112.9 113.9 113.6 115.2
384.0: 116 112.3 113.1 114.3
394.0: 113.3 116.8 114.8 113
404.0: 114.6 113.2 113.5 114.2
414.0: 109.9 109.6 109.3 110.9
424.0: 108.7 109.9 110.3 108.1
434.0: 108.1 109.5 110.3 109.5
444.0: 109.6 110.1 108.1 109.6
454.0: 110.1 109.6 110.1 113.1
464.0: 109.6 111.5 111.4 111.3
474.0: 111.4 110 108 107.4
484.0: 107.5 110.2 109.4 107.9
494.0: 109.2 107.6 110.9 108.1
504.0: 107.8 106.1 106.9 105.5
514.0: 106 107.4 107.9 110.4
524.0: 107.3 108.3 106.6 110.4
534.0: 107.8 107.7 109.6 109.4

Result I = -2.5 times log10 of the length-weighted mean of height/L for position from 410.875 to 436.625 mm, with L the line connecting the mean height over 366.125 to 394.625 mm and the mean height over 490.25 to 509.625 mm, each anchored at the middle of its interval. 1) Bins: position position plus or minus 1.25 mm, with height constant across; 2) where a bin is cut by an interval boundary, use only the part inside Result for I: 0.02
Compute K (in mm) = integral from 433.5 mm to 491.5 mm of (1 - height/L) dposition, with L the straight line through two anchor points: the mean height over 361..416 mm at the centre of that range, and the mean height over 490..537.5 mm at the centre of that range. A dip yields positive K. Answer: 0.2 mm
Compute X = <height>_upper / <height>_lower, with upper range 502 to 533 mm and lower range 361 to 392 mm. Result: 0.95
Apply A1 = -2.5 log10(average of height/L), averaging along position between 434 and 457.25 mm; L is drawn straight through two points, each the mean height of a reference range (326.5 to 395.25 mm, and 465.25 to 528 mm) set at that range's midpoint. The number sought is 0.01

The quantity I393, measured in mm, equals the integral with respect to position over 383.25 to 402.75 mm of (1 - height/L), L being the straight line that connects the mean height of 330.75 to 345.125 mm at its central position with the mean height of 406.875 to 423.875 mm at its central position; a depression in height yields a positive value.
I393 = -0.2 mm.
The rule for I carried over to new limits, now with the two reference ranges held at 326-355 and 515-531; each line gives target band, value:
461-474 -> -0.01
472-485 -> 0.01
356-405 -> 0.00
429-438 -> 0.03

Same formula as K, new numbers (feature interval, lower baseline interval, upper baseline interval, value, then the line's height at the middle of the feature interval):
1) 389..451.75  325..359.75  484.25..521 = 0.29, 112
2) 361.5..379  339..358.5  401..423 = 0.09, 114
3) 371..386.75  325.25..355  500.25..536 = 0.01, 114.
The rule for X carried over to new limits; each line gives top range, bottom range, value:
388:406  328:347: 0.98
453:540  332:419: 0.95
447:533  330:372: 0.95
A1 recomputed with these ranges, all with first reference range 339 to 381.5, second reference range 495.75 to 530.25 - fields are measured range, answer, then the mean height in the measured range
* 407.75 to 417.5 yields 0.00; 112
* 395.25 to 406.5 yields -0.02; 115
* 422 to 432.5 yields 0.02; 109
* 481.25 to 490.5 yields 0.00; 109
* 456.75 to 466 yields -0.01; 111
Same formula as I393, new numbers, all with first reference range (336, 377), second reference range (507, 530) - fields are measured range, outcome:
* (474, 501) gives -0.1 mm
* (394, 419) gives -0.2 mm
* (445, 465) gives 0.0 mm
